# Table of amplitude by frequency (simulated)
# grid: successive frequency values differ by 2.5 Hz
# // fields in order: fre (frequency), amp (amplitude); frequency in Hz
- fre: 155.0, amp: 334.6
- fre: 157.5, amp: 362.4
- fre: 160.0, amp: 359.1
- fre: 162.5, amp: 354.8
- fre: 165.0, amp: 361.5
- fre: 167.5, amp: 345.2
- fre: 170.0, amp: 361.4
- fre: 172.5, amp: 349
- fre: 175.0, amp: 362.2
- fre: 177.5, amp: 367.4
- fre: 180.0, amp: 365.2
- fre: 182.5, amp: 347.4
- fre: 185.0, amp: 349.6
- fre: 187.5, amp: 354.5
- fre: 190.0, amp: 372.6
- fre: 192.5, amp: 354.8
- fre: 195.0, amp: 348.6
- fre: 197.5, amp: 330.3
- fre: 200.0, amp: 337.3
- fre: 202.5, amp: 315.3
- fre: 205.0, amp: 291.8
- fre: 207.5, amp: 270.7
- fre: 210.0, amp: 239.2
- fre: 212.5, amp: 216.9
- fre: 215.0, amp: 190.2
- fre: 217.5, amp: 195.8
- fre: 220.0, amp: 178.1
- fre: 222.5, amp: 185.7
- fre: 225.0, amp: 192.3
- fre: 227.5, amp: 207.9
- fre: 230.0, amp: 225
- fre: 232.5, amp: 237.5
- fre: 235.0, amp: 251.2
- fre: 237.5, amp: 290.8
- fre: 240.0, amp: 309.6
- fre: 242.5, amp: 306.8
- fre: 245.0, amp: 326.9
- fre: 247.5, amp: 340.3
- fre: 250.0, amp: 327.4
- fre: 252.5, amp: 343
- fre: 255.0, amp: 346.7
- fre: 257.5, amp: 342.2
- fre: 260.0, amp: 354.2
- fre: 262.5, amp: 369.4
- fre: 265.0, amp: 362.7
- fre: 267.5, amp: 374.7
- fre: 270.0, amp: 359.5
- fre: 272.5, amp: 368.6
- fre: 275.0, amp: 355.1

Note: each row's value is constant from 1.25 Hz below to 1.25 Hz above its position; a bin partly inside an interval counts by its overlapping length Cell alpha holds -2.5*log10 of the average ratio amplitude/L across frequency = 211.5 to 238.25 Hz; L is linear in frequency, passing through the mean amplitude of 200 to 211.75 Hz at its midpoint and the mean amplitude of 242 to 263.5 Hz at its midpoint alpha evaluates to 0.391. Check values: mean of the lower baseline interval 283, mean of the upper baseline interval 340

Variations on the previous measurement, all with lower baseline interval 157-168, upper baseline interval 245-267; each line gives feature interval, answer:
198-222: 0.378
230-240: 0.315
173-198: -0.003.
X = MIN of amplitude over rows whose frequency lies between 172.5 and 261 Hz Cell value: 178.1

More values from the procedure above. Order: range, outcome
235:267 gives 251.2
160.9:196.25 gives 345.2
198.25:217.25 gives 190.2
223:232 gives 192.3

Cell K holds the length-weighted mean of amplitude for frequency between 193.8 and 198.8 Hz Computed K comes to 339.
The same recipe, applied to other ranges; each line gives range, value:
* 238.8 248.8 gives 321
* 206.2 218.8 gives 223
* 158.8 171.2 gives 356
